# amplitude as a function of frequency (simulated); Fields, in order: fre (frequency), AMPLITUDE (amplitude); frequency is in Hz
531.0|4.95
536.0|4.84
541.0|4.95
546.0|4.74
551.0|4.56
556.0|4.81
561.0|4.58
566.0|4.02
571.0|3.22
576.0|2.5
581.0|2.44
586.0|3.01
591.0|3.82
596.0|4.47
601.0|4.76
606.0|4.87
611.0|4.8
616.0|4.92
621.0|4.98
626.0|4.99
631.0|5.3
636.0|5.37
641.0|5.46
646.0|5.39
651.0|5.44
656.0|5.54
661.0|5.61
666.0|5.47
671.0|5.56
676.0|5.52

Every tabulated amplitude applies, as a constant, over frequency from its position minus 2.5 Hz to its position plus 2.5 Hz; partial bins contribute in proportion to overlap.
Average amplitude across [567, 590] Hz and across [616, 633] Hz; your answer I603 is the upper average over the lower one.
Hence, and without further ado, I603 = 1.72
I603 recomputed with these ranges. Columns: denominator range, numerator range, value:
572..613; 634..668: 1.44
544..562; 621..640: 1.11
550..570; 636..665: 1.25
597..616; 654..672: 1.16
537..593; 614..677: 1.37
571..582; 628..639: 2.01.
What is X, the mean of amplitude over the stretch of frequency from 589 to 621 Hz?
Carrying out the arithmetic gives 4.65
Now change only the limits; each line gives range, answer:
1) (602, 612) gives 4.83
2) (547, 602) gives 3.83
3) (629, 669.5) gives 5.45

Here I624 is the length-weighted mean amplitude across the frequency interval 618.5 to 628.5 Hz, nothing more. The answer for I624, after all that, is 4.99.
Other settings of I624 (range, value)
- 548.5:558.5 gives 4.68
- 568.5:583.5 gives 2.72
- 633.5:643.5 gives 5.42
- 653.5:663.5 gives 5.58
